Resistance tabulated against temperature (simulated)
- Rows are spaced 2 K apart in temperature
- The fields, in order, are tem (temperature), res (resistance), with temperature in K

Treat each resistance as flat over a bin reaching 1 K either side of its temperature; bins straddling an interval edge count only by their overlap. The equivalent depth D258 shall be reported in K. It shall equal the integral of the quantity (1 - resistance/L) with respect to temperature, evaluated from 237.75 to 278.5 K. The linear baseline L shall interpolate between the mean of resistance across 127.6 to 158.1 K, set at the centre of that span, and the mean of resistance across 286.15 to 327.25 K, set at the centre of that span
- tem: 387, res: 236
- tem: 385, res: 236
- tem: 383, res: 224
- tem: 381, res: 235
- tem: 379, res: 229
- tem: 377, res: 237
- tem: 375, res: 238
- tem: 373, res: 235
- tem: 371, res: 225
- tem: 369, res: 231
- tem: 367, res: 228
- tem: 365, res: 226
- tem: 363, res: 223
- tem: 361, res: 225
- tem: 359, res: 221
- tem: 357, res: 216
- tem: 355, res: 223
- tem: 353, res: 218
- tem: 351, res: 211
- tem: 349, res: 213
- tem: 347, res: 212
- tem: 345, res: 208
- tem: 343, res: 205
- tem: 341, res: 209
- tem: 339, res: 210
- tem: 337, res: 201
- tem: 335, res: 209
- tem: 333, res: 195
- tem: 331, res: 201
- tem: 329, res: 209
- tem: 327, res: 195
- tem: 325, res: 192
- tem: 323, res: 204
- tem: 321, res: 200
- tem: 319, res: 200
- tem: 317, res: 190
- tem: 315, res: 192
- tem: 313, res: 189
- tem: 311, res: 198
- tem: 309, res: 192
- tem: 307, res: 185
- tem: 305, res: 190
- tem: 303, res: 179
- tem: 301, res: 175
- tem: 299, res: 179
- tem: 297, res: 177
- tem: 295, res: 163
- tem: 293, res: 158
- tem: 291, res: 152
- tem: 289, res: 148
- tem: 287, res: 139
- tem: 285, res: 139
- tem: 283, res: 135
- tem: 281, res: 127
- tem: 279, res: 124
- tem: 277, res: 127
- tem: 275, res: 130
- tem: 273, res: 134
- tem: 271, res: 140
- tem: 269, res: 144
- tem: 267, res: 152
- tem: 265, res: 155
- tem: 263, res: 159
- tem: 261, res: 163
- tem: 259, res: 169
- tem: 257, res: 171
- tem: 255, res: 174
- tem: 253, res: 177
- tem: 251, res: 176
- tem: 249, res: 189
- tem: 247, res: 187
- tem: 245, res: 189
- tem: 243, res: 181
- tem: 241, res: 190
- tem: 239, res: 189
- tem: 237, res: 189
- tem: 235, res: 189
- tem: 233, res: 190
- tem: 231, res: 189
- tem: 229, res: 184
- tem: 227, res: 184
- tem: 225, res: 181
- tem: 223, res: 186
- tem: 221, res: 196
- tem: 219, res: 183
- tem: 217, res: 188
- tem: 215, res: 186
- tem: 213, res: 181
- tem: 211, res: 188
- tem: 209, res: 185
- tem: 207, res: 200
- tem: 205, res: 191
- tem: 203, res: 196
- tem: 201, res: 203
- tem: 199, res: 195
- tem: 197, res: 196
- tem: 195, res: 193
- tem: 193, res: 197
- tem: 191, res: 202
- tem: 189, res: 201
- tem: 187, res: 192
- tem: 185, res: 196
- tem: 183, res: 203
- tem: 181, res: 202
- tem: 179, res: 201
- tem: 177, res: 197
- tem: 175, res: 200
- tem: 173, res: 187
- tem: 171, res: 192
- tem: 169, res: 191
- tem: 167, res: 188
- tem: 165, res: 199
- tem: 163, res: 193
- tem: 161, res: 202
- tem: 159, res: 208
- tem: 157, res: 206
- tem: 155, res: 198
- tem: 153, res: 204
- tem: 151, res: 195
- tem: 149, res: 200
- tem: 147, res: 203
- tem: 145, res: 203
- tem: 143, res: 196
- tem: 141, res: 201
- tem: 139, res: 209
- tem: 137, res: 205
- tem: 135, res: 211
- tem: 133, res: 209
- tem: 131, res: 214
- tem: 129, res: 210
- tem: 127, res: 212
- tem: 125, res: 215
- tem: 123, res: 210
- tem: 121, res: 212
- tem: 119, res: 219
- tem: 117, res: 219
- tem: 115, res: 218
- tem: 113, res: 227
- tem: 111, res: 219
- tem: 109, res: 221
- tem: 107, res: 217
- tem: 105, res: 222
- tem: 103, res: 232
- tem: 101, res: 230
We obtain 5.1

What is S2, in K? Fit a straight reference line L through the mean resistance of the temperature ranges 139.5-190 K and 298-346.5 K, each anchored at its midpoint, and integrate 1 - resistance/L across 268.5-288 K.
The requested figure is 6.3 K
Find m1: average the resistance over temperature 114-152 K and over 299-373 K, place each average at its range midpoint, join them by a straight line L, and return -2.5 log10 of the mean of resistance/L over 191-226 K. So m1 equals 0.09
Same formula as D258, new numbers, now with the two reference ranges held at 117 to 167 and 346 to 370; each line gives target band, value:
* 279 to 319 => 8.9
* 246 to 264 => 3.3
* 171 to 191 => 1.0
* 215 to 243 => 3.2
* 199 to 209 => 0.7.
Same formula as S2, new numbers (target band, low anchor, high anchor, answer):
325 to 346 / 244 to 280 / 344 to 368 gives 0.2 K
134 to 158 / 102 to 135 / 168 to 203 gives 0.7 K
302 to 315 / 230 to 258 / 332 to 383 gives 1.0 K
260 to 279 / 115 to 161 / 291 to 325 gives 4.6 K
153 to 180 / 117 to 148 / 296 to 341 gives 1.2 K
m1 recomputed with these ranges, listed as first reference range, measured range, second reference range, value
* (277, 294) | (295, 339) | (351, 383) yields -0.12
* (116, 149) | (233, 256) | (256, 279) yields -0.17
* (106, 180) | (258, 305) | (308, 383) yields 0.35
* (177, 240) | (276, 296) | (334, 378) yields 0.41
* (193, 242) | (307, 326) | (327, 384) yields 0.08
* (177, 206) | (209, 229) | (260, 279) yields -0.04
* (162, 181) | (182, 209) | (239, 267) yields -0.05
